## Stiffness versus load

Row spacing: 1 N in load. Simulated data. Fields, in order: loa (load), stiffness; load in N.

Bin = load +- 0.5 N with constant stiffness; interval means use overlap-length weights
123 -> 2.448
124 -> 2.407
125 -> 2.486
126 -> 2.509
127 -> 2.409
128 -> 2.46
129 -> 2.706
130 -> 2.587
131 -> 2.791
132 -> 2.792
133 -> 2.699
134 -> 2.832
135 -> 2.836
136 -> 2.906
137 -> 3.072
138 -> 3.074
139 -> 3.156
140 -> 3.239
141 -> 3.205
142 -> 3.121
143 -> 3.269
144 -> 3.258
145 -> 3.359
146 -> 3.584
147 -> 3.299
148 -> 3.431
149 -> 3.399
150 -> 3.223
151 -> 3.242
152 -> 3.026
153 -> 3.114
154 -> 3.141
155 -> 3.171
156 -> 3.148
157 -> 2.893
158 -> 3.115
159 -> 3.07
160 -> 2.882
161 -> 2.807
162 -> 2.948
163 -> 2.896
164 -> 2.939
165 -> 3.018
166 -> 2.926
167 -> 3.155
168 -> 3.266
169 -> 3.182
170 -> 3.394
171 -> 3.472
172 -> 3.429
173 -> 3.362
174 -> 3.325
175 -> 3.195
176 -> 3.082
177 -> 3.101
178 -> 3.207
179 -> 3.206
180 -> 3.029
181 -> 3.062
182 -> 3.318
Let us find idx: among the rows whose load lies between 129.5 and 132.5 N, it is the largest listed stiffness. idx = 2.792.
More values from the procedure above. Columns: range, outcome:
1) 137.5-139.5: 3.156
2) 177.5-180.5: 3.207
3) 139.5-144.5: 3.269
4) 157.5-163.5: 3.115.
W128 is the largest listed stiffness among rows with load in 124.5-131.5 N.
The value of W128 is 2.791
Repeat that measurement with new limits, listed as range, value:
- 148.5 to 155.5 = 3.399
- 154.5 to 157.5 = 3.171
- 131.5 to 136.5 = 2.906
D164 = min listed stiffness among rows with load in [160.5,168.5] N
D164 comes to 2.807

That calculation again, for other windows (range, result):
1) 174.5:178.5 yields 3.082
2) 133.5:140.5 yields 2.832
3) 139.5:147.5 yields 3.121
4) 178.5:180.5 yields 3.029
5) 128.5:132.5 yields 2.587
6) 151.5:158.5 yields 2.893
